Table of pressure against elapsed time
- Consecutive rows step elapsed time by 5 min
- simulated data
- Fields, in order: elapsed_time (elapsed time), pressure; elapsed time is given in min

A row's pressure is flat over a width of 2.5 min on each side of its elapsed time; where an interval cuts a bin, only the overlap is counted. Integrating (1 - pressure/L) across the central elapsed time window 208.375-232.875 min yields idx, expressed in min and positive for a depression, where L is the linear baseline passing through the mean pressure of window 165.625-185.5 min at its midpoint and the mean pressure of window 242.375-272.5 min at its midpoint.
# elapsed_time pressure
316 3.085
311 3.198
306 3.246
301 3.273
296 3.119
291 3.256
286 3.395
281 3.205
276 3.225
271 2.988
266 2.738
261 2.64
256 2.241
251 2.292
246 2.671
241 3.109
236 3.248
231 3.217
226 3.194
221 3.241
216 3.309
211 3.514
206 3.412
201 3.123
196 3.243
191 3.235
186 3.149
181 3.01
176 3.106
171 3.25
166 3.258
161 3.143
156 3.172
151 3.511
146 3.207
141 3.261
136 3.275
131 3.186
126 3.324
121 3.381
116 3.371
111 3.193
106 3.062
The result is -3.9 min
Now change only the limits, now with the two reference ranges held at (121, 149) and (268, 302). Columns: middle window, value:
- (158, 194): 0.92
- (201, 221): -0.75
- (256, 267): 2.16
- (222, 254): 2.62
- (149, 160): -0.16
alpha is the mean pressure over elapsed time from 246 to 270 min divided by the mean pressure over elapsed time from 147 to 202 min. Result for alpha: 0.8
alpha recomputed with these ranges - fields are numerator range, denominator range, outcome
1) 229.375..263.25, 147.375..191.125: 0.86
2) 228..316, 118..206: 0.93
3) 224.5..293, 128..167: 0.91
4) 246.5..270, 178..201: 0.80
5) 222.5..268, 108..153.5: 0.86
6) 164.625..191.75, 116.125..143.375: 0.96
